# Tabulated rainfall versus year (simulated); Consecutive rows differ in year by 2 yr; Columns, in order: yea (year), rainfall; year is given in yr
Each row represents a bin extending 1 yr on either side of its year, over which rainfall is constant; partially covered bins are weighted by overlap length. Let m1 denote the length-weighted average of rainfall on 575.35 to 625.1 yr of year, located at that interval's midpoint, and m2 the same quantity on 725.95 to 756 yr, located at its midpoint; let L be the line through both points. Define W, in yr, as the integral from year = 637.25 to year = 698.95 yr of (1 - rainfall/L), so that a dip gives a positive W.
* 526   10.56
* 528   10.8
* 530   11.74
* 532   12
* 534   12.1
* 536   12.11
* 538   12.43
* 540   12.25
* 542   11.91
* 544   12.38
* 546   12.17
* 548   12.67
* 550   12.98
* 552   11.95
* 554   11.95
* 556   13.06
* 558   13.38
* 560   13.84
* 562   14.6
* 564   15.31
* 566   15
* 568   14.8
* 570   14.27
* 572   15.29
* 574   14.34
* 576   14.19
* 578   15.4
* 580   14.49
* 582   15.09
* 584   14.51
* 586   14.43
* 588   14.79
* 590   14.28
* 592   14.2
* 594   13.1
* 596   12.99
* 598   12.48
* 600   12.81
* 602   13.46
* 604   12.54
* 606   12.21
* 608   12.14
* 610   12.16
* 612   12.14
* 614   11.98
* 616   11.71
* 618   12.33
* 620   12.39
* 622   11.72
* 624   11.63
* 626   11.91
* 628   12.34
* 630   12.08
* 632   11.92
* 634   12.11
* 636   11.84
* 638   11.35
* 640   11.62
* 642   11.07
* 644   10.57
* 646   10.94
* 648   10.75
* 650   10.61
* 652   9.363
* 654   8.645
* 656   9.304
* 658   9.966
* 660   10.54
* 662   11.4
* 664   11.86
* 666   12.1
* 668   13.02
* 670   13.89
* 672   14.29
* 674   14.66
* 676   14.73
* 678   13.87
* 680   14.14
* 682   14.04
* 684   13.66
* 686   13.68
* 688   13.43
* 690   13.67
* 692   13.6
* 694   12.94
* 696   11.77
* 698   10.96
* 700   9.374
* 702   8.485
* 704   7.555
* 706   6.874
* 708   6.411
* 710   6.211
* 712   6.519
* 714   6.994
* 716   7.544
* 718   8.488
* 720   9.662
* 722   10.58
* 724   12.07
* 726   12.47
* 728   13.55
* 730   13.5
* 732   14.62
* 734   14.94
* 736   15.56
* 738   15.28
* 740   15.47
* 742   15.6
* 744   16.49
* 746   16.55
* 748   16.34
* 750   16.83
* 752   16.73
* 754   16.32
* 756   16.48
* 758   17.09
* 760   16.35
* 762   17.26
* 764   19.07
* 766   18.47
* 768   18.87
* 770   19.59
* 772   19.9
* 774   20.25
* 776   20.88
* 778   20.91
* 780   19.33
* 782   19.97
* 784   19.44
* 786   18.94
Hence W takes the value 9.3 yr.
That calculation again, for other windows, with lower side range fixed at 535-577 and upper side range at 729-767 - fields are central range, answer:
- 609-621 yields 1.8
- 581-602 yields 0.1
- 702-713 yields 6.2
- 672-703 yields 4.9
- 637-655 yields 5.1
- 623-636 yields 2.2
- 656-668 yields 3.0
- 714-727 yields 4.9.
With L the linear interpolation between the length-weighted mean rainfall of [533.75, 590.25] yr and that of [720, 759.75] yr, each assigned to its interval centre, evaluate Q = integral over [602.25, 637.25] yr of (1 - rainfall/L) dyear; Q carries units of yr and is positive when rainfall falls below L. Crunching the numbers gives 5.0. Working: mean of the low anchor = 13.7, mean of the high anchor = 15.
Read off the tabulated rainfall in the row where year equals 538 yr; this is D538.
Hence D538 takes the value 12.43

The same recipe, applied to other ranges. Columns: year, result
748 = 16.34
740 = 15.47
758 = 17.09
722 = 10.58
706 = 6.874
